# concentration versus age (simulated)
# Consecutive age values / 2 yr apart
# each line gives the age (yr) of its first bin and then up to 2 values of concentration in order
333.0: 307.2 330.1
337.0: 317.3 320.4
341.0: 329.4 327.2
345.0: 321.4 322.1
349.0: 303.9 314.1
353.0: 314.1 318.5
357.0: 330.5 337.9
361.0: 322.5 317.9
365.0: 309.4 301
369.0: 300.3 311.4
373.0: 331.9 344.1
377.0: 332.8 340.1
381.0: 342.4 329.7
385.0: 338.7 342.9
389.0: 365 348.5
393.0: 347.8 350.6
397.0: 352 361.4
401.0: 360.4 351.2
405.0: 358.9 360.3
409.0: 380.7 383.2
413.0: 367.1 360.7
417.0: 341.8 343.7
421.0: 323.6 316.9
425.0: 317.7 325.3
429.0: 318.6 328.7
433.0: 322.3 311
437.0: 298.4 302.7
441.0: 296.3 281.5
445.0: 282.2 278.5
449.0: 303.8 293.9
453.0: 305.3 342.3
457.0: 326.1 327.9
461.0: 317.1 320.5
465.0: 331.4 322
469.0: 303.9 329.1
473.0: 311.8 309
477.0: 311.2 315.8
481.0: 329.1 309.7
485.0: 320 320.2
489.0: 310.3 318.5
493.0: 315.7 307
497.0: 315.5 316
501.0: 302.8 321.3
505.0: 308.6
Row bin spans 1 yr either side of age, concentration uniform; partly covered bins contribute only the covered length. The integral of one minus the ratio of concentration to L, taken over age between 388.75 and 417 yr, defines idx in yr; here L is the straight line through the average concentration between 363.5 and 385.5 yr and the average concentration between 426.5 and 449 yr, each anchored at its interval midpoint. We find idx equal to -4.0 yr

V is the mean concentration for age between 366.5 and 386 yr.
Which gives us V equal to 328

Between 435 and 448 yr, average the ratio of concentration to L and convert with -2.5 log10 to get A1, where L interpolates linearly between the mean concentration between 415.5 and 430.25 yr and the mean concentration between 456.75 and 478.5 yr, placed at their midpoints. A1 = 0.12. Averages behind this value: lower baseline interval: 328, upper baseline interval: 319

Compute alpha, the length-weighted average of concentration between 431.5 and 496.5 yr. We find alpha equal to 312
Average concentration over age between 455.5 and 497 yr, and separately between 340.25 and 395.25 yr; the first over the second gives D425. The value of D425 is 0.97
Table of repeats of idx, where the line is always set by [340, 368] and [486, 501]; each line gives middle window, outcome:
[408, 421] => -1.8 yr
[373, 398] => -2.0 yr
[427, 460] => 0.8 yr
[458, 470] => -0.2 yr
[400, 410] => -1.4 yr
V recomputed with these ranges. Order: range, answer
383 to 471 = 331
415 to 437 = 325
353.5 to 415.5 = 342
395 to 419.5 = 360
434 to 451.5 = 294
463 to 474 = 320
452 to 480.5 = 320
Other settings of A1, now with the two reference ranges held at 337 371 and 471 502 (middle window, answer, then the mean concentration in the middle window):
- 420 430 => -0.01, 320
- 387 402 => -0.12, 354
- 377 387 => -0.07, 338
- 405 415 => -0.17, 370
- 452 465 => -0.03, 324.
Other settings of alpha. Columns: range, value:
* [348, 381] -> 321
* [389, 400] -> 353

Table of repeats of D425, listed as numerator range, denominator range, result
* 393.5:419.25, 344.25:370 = 1.14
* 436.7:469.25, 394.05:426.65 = 0.88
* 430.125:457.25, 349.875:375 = 0.96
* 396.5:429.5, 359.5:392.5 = 1.06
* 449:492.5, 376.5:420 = 0.90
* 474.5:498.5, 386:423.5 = 0.89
